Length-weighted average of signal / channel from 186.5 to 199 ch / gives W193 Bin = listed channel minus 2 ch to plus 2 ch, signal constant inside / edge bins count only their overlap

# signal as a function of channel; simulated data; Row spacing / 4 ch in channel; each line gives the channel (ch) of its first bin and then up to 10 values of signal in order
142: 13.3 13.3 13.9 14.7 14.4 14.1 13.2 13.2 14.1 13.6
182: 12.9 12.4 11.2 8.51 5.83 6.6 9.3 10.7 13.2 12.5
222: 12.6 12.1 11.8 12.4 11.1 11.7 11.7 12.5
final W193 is 9.19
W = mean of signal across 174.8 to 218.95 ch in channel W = 10.7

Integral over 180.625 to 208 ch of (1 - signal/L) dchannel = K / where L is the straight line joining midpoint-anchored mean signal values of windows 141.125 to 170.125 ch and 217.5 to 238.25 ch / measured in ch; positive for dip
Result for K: 7.39 ch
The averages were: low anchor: 13.8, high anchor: 12.1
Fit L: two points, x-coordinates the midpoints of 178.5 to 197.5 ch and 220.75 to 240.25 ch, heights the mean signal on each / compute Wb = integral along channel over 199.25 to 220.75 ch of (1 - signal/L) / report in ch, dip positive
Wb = 2.2 ch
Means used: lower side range 11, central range 10.4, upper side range 12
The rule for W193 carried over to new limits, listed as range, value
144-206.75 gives 12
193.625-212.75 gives 8.36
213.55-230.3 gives 12.4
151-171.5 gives 13.9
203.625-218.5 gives 11.2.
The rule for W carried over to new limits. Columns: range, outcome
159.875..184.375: 13.5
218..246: 12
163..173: 13.4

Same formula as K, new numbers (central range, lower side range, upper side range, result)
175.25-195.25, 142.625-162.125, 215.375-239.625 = 1.94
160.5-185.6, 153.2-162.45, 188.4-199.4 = -3.37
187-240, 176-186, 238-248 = 6.94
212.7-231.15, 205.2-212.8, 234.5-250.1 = -2.55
